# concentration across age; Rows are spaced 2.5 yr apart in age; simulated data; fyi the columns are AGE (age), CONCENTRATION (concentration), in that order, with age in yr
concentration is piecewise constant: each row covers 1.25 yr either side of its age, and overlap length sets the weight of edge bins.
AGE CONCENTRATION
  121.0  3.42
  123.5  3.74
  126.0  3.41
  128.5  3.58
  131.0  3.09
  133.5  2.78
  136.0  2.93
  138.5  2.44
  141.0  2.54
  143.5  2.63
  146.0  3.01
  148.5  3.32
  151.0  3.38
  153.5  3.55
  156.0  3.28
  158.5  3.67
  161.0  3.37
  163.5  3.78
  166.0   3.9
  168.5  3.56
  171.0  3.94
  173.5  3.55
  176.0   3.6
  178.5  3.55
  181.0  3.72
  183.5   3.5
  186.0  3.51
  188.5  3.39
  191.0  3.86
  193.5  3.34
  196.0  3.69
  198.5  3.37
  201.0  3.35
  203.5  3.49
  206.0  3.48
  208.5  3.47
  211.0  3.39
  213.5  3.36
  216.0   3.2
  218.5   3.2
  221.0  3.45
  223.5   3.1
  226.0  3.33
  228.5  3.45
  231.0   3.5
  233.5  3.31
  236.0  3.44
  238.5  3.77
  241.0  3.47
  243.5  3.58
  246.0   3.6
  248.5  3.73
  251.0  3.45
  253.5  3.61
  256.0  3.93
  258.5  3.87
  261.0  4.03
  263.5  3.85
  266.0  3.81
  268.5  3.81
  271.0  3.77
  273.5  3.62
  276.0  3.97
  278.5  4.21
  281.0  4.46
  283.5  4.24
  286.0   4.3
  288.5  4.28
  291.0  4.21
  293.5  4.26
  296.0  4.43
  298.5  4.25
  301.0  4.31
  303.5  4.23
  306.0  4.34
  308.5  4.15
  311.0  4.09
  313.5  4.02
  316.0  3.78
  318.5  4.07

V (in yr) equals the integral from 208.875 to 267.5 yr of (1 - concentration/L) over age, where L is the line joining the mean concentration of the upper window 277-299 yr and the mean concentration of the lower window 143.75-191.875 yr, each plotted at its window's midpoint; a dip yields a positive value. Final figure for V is 6.4 yr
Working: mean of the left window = 3.53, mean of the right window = 4.29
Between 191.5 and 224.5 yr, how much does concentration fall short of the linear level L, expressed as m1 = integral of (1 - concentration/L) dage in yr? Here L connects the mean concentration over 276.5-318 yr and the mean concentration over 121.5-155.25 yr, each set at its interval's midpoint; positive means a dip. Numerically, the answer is 1.9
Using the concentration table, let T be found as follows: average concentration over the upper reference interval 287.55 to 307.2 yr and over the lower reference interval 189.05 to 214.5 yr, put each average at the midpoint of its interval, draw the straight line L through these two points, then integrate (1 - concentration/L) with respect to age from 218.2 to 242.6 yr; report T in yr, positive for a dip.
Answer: 2.0 yr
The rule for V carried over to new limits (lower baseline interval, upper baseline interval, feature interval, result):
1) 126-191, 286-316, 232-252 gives 1.6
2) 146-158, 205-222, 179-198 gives -1.1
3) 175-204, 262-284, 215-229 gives 1.6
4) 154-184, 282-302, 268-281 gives 0.8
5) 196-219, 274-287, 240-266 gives 1.2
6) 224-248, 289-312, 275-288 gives -0.7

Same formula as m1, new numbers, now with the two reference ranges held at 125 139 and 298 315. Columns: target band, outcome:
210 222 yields 1.0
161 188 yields -2.5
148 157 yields -0.5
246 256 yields 0.5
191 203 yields 0.0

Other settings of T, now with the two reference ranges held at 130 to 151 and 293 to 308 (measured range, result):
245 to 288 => 1.0 yr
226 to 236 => 0.7 yr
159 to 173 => -2.7 yr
